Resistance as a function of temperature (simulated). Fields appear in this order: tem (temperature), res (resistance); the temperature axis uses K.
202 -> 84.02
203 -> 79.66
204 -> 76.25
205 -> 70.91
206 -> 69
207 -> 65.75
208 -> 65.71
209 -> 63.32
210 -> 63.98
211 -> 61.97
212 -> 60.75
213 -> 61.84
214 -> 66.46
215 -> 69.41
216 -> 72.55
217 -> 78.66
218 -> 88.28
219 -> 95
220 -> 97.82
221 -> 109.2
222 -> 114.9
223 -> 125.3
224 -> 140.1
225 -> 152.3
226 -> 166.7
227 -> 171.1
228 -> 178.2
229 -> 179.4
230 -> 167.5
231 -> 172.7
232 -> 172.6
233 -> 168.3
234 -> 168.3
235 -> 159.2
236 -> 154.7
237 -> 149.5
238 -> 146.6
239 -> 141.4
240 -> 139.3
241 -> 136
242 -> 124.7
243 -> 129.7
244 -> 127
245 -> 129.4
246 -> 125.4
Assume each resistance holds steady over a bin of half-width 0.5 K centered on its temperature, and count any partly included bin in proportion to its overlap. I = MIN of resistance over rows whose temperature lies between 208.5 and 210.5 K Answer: 63.32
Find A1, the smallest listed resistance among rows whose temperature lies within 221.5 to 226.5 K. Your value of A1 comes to 114.9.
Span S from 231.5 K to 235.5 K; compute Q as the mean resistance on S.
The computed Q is 167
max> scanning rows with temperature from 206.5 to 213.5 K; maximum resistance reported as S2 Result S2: 65.75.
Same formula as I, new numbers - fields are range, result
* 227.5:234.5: 167.5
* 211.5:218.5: 60.75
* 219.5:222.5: 97.82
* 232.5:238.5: 146.6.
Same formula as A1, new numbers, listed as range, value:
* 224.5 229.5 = 152.3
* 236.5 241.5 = 136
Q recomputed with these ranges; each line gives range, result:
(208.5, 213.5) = 62.4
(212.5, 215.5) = 65.9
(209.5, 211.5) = 63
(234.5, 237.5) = 154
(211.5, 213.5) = 61.3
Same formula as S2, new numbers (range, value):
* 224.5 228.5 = 178.2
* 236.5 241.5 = 149.5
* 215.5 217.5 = 78.66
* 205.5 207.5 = 69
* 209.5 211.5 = 63.98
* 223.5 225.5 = 152.3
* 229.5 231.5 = 172.7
